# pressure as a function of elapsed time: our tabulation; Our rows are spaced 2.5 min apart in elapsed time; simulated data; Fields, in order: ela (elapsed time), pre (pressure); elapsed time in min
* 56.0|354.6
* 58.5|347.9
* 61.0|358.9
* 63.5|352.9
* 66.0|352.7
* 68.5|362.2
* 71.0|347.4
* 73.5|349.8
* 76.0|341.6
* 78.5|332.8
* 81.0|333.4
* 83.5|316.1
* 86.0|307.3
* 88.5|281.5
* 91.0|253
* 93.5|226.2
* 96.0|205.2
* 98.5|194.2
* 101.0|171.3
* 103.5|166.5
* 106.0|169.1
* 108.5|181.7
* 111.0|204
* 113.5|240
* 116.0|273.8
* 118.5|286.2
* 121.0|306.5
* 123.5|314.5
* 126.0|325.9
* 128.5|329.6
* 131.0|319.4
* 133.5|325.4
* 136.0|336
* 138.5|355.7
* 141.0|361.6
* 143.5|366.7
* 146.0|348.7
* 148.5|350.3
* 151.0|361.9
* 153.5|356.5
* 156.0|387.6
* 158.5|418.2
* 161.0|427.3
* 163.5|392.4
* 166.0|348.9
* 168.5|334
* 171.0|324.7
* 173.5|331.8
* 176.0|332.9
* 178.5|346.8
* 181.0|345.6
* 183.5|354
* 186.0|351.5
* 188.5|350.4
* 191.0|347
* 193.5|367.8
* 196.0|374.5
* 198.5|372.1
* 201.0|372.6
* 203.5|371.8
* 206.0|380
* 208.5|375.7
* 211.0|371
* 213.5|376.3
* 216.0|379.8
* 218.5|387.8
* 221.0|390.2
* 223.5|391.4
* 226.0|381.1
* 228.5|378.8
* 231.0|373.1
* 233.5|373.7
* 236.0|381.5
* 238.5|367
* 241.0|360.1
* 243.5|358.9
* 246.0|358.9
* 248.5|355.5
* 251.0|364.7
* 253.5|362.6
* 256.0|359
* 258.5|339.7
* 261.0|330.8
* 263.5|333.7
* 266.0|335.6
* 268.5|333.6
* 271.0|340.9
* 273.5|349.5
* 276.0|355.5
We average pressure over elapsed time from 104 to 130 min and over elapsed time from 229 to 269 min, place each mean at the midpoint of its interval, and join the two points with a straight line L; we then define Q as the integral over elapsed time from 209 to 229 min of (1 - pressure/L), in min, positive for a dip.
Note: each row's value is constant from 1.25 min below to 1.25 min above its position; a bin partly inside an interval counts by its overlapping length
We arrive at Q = -2.8 min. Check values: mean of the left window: 261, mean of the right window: 356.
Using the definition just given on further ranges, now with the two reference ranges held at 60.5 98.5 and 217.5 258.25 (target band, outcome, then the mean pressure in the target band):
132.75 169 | -3.07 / 366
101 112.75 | 5.08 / 182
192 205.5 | -0.61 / 372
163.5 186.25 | 0.19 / 343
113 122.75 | 1.30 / 281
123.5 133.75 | 0.16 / 324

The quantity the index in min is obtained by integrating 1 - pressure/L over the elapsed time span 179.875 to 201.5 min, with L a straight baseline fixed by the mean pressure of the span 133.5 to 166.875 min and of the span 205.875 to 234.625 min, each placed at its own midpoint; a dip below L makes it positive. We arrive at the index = 0.9 min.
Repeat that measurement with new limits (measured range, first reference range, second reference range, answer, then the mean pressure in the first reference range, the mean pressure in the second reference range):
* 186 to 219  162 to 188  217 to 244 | -0.73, 347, 377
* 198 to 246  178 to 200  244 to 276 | -3.11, 357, 348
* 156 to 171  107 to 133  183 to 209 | -2.37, 278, 365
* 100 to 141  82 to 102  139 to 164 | 5.26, 246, 376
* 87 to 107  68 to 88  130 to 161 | 7.66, 333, 360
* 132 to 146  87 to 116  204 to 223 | -4.17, 212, 380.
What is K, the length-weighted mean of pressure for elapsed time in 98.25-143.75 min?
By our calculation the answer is 275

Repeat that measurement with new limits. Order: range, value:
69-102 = 284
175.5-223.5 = 367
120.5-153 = 340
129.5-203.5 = 357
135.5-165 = 373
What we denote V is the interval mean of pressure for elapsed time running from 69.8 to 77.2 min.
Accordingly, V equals 346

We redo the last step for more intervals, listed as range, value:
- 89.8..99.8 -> 219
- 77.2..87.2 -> 323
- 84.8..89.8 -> 294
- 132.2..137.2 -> 331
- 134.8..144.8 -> 355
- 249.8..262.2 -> 351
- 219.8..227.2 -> 388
